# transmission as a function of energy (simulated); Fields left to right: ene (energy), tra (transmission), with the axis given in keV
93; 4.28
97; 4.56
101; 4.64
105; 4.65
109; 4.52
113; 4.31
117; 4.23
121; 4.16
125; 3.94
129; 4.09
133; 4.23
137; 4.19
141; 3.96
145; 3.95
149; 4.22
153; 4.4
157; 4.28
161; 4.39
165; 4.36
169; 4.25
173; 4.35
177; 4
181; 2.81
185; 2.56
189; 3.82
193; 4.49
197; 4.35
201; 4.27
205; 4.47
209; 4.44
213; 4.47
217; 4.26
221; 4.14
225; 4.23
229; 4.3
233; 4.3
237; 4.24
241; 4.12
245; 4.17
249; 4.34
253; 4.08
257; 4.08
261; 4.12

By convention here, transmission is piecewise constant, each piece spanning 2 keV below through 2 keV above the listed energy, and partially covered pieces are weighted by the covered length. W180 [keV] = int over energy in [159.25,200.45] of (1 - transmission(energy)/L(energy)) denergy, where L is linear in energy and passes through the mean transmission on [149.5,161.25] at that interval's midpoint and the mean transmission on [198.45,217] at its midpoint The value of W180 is 3.9 keV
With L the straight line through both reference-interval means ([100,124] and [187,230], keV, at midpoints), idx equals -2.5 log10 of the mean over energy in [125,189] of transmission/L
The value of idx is 0.09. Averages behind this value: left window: 4.39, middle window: 4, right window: 4.29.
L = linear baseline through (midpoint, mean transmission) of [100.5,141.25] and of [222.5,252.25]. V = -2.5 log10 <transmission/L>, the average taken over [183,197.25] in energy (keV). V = 0.138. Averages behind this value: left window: 4.26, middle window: 3.74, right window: 4.23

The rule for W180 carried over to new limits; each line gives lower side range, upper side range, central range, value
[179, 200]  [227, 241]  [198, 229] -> -2.80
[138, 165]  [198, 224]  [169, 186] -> 2.74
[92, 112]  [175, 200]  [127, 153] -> 0.18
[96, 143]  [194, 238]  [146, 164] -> -0.03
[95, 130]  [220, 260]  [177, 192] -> 3.45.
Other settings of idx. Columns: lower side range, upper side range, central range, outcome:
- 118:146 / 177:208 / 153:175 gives -0.10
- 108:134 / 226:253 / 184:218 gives 0.01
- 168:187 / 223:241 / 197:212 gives -0.13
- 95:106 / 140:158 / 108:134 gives 0.06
